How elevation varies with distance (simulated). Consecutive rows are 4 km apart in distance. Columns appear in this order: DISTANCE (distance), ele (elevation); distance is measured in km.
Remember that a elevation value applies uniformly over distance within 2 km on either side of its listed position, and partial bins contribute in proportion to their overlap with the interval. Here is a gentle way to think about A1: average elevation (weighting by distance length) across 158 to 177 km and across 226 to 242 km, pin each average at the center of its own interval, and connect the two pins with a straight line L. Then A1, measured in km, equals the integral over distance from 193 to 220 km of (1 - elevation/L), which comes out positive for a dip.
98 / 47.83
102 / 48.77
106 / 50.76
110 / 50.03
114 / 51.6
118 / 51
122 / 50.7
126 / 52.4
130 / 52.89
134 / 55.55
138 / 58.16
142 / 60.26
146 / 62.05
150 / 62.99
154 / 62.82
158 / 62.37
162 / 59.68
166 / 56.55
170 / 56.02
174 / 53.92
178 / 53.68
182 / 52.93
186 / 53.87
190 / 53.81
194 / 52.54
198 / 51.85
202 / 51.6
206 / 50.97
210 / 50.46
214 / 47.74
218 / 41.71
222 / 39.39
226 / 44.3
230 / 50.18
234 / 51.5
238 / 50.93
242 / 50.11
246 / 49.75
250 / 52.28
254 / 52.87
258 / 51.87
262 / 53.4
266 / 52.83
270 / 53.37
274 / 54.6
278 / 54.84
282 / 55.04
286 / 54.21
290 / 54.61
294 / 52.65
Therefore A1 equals 1.8 km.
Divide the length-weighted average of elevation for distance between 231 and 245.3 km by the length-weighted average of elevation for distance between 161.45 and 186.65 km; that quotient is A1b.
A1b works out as 0.9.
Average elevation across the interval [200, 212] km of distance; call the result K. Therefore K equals 51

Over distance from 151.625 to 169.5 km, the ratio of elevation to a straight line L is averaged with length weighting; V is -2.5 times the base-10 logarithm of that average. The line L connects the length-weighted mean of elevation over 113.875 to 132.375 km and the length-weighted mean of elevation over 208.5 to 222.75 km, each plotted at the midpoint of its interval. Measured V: -0.22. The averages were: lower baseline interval 51.8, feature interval 60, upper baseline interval 45.1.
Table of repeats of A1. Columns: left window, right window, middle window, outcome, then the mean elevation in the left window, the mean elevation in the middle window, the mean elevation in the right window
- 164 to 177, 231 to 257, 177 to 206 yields 0.8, 55.4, 52.7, 51.2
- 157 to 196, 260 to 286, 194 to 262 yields 6.5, 55.4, 49.4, 54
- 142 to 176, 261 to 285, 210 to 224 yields 3.1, 59.6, 44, 54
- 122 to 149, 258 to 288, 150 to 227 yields 3.9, 56.7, 52.8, 53.9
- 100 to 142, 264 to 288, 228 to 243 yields 0.8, 52.6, 50.7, 54.1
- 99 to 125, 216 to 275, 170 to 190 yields -1.5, 50.4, 53.9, 49.9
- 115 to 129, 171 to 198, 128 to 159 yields -4.4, 51.5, 59.5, 53.4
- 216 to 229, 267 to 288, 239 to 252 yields -0.9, 42.4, 50.7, 54.3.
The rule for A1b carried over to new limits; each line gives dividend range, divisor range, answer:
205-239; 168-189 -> 0.87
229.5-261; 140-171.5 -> 0.85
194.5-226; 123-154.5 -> 0.82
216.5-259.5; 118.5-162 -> 0.84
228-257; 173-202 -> 0.96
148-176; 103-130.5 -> 1.16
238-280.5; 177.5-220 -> 1.03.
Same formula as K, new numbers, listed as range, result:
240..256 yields 51.3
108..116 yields 50.8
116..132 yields 51.7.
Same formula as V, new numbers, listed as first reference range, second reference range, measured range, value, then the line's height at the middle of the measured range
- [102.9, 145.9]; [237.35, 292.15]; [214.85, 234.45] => 0.179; 53.1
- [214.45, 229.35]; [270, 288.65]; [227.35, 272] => -0.066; 48.7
